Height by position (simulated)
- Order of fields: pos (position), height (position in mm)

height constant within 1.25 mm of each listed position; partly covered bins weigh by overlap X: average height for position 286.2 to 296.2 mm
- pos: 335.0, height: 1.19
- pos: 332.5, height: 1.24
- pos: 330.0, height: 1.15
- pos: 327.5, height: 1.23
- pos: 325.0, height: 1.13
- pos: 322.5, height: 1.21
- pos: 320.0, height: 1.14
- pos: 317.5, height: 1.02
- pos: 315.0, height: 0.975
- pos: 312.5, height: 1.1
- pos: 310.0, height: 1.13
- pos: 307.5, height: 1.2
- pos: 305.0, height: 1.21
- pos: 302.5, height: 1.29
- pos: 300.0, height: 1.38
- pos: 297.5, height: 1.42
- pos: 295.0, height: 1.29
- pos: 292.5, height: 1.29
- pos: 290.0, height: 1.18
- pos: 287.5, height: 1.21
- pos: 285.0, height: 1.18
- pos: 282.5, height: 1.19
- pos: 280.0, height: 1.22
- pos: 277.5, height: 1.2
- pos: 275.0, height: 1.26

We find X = 1.24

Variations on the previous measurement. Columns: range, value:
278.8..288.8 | 1.2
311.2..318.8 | 1.03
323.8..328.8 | 1.18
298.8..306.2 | 1.29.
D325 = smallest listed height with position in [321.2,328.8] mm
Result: 1.13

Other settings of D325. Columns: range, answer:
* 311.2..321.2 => 0.975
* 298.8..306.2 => 1.21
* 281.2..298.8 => 1.18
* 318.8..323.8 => 1.14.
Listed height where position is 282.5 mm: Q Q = 1.19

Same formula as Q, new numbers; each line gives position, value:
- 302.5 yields 1.29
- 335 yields 1.19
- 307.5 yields 1.2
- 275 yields 1.26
